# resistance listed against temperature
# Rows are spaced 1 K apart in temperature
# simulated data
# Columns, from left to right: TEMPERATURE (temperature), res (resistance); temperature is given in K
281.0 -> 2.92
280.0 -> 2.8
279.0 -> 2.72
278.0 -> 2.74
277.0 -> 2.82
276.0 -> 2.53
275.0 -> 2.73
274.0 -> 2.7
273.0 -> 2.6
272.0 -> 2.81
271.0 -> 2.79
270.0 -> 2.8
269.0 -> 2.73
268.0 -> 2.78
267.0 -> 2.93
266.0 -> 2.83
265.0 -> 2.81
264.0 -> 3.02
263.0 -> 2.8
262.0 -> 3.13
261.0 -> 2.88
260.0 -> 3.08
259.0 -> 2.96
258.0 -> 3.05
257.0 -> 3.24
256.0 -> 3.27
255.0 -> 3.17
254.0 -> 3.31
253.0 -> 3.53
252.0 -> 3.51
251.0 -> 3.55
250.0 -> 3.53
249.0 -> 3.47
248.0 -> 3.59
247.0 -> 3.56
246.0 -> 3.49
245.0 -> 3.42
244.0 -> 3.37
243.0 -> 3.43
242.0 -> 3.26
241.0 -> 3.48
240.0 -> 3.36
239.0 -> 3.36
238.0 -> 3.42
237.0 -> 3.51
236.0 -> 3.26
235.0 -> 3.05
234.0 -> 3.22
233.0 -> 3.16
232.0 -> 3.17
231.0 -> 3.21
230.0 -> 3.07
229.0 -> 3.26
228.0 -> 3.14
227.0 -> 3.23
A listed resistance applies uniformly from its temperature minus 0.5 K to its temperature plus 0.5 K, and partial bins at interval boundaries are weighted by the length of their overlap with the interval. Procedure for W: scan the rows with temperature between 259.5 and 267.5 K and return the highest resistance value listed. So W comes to 3.13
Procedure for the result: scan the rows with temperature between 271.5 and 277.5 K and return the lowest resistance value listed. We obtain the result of 2.53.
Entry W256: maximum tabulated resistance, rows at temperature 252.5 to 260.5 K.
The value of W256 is 3.53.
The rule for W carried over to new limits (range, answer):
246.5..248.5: 3.59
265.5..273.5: 2.93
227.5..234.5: 3.26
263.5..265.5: 3.02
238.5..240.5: 3.36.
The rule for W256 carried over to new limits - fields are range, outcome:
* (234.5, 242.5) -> 3.51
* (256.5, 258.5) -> 3.24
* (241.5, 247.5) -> 3.56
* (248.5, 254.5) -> 3.55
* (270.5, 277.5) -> 2.82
